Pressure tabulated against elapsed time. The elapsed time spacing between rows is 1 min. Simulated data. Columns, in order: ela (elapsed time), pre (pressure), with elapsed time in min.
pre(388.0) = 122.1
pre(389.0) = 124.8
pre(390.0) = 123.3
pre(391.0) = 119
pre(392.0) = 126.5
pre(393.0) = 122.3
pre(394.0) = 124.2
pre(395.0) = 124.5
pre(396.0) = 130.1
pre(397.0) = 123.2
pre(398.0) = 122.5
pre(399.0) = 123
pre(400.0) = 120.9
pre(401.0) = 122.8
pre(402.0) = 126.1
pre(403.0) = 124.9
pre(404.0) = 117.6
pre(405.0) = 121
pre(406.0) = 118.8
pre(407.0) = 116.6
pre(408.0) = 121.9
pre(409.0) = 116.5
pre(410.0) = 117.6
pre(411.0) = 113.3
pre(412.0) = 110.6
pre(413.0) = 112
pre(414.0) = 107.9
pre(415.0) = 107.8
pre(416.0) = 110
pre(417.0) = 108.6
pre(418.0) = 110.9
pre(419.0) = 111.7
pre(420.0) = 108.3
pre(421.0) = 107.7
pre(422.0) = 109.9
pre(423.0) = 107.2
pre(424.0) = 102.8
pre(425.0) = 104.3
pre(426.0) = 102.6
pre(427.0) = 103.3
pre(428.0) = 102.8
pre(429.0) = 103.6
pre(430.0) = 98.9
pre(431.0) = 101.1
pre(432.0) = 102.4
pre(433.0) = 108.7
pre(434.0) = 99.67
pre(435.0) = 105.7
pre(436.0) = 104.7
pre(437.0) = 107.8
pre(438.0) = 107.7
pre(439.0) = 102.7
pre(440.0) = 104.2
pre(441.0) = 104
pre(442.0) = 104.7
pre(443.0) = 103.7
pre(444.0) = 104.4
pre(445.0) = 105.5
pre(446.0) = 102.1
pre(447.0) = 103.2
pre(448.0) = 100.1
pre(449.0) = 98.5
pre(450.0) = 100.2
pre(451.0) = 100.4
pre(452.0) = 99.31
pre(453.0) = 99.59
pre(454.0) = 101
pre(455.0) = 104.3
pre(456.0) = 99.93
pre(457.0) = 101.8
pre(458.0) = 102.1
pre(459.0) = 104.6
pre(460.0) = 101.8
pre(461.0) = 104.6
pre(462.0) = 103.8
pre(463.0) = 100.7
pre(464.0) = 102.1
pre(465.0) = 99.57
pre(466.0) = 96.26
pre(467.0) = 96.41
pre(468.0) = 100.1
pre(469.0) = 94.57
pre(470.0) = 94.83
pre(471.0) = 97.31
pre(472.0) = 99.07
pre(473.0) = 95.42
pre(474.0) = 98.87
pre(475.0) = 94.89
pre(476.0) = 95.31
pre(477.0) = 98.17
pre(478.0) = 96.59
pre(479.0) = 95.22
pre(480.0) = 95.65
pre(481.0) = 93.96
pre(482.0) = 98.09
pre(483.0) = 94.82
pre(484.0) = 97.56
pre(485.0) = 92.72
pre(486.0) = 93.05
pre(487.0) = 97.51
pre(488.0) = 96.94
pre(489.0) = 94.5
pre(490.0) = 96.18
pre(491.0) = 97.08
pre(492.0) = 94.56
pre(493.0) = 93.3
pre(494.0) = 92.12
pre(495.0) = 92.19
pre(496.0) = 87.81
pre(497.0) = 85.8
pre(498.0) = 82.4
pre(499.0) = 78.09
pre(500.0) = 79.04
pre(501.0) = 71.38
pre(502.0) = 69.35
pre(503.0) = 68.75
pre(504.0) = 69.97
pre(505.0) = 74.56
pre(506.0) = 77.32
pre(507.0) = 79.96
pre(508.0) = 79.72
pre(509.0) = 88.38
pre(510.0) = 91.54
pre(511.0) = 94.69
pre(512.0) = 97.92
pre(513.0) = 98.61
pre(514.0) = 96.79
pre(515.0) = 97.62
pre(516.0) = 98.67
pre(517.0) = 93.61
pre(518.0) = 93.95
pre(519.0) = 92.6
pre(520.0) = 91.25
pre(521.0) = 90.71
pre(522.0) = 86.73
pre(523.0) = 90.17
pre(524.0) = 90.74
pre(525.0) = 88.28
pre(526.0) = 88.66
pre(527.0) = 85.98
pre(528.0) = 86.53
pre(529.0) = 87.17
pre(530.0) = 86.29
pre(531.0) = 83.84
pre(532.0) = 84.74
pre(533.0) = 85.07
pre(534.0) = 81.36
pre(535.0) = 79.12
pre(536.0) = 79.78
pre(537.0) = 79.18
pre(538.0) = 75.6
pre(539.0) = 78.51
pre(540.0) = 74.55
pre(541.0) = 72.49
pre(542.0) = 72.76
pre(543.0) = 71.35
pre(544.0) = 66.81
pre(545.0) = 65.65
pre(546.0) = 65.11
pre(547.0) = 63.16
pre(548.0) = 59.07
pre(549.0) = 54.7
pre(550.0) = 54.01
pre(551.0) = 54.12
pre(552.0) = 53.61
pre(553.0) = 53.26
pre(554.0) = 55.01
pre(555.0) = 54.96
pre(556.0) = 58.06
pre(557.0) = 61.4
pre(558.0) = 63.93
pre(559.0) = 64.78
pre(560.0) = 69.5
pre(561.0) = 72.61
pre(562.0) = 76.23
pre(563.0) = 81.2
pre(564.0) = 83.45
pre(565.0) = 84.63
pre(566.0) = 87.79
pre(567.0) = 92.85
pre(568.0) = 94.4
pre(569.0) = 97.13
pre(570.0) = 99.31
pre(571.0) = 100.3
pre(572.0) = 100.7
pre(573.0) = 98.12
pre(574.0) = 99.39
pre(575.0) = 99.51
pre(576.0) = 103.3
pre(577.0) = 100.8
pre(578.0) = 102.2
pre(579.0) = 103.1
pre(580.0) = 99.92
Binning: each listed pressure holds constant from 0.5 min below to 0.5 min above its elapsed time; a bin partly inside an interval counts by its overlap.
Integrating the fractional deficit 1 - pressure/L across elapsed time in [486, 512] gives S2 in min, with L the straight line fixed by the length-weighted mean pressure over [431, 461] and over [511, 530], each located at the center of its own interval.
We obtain 2.6 min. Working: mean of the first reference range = 103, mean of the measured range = 85.7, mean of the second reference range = 91.9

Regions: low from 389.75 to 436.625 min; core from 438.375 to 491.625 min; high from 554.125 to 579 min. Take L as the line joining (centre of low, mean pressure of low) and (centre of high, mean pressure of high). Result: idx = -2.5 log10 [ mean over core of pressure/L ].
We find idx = 0.05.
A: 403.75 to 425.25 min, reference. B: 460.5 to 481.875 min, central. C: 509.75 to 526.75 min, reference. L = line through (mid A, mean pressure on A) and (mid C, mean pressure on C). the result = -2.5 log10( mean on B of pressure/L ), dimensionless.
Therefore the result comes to 0.04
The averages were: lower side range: 112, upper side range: 93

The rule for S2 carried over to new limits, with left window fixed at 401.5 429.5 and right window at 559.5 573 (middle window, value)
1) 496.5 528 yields 3.3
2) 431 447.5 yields 0.5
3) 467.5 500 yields 2.3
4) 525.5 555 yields 6.5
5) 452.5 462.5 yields 0.3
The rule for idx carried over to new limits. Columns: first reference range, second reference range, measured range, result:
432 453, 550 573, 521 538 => -0.03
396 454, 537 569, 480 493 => -0.06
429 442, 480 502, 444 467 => -0.02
